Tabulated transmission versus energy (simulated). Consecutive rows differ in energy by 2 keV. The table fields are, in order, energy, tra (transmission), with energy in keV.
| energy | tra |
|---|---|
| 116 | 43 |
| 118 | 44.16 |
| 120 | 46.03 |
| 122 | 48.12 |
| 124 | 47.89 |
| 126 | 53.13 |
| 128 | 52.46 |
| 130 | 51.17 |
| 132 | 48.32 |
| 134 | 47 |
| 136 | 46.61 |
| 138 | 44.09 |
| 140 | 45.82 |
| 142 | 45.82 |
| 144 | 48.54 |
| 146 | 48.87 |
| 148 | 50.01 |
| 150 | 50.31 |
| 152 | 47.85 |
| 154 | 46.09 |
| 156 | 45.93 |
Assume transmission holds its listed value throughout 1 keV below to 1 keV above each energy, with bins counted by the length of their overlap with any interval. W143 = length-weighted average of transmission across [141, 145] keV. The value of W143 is 47.2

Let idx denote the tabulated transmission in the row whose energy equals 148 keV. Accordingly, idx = 50.01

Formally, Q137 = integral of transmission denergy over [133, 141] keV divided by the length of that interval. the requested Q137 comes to 45.9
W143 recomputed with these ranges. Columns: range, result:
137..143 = 45.2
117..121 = 45.1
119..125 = 47.3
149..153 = 49.1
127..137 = 49.1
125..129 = 52.8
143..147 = 48.7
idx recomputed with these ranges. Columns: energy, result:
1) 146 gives 48.87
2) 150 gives 50.31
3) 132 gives 48.32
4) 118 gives 44.16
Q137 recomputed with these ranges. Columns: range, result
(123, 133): 50.6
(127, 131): 51.8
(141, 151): 48.7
